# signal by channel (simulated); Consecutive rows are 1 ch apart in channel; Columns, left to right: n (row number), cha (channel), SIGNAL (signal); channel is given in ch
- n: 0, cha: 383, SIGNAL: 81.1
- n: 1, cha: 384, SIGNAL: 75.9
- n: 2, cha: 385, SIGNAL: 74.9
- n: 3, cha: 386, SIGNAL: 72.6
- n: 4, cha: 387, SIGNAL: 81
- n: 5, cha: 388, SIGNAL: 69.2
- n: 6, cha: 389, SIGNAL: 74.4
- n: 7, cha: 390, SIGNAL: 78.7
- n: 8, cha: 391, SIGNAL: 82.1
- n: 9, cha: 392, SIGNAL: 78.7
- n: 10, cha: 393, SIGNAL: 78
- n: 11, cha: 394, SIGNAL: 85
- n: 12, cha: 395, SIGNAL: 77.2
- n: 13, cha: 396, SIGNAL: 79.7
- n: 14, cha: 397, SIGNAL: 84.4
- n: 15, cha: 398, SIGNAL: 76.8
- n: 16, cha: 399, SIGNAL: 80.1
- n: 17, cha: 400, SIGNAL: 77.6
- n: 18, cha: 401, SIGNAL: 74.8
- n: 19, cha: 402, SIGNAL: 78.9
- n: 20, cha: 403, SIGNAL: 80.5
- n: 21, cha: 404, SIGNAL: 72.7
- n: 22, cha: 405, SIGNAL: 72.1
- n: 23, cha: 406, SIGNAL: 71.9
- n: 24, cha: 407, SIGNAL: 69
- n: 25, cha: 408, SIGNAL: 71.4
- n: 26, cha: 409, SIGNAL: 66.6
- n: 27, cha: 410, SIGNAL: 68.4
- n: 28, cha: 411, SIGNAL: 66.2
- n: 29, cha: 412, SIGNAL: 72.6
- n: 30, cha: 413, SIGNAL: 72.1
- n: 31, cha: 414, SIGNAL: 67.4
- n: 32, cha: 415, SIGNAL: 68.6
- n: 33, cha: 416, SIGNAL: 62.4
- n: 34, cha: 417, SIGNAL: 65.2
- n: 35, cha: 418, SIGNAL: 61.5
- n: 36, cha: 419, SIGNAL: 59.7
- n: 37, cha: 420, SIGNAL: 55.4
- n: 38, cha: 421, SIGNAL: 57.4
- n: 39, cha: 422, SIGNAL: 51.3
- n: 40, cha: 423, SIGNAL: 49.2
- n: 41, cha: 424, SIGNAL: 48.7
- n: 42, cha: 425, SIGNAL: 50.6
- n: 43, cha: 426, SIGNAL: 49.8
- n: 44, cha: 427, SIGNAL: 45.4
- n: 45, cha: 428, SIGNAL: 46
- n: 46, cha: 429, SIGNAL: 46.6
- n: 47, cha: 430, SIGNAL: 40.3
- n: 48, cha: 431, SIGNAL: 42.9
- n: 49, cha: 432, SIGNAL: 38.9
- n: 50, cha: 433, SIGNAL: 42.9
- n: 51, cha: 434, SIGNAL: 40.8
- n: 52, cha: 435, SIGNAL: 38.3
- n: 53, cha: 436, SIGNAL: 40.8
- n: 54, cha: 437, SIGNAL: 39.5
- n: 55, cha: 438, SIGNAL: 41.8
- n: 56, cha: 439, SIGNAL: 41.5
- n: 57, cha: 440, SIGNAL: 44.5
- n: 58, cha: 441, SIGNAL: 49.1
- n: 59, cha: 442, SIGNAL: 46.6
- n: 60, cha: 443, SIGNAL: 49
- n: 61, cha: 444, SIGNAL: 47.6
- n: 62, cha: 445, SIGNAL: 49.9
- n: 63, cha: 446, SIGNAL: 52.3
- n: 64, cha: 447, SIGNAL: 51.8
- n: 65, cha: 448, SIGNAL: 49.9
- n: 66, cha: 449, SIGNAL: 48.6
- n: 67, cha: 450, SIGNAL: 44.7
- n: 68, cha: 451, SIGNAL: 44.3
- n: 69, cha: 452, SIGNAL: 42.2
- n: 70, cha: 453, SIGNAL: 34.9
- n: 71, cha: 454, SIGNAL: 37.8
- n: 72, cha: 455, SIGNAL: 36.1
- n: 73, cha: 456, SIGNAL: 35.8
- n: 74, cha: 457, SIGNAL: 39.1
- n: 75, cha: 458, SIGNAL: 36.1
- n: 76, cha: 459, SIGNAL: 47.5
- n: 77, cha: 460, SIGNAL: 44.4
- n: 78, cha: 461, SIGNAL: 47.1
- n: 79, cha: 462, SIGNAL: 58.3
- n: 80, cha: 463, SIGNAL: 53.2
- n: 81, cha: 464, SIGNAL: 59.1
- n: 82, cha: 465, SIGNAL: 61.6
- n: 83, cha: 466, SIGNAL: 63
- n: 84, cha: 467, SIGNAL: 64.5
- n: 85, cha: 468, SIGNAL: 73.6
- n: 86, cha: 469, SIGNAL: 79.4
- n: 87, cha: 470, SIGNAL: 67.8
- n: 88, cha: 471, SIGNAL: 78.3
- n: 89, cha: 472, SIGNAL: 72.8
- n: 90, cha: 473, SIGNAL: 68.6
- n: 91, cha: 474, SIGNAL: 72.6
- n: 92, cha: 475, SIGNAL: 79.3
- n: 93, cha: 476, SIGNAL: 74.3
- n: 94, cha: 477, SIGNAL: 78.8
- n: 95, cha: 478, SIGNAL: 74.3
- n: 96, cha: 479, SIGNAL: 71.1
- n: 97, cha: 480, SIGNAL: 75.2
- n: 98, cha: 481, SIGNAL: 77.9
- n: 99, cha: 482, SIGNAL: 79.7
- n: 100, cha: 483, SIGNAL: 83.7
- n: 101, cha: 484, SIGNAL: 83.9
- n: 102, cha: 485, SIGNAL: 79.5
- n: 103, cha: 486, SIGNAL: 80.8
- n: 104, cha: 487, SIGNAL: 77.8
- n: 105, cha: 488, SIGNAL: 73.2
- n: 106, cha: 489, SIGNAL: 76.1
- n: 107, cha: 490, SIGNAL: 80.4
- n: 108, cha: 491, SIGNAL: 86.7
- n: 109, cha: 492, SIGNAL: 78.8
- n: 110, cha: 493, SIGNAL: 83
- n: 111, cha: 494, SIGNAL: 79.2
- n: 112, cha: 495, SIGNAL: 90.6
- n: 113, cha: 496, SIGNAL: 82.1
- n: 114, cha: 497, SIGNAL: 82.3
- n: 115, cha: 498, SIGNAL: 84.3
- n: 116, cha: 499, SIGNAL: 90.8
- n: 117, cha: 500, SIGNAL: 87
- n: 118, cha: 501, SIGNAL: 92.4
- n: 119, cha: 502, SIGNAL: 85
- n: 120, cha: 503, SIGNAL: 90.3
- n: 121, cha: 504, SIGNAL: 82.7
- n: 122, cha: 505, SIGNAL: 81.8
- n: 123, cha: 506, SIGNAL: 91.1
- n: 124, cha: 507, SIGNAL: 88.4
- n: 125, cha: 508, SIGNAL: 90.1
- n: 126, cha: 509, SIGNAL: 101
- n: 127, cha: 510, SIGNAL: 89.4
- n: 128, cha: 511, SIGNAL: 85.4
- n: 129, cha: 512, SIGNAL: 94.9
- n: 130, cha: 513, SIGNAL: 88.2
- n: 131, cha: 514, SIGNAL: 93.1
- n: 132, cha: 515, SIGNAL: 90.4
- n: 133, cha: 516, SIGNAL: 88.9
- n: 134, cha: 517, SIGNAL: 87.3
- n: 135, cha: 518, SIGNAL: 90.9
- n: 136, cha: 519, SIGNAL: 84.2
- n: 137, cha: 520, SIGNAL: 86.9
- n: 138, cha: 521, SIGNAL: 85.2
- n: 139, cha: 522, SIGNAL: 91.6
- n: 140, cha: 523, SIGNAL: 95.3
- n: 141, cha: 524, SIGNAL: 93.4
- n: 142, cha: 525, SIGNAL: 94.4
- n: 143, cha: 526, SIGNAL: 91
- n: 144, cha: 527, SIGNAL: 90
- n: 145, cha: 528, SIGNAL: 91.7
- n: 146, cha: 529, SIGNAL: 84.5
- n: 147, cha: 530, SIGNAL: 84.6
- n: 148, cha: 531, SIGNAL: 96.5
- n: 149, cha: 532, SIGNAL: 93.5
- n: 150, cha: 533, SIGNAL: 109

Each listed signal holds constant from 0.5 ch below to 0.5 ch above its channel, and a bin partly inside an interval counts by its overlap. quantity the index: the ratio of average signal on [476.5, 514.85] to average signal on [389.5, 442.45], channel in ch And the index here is 1.4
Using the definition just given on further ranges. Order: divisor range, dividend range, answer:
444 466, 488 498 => 1.75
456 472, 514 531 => 1.55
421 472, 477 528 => 1.75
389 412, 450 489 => 0.83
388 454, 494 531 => 1.51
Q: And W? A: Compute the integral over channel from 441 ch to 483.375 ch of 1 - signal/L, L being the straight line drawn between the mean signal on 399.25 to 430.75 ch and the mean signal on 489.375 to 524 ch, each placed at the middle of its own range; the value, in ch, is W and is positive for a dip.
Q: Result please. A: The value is 9.9 ch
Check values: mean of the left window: 62.6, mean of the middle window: 58.2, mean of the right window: 87.7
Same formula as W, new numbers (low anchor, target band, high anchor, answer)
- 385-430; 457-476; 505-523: 4.2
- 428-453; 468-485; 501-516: -1.9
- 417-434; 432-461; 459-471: 6.3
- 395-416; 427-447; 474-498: 8.3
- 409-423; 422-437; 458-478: 4.5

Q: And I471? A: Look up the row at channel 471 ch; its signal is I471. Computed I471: 78.3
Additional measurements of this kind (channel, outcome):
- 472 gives 72.8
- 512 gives 94.9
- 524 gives 93.4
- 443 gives 49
